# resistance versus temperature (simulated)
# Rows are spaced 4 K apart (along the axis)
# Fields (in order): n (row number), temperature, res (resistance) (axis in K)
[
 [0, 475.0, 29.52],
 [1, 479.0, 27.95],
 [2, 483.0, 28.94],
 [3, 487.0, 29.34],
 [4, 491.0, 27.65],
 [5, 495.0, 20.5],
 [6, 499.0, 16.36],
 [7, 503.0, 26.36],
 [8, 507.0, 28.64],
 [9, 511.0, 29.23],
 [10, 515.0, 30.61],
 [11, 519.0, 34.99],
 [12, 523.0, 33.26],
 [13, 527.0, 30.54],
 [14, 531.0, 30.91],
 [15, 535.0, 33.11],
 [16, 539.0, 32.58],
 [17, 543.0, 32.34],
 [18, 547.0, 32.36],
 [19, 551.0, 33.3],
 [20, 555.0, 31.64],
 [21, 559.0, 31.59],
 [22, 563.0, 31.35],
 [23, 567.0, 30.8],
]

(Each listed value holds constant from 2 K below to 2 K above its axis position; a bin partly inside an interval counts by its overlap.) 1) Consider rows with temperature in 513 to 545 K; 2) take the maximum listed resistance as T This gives 34.99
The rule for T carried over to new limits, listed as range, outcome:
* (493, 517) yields 30.61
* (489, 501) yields 27.65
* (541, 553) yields 33.3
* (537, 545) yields 32.58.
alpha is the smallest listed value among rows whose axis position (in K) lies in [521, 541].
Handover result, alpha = 30.54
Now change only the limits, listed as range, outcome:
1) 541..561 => 31.59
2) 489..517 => 16.36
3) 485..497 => 20.5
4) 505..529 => 28.64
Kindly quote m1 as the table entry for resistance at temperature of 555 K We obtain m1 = 31.64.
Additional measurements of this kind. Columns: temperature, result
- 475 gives 29.52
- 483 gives 28.94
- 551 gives 33.3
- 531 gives 30.91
